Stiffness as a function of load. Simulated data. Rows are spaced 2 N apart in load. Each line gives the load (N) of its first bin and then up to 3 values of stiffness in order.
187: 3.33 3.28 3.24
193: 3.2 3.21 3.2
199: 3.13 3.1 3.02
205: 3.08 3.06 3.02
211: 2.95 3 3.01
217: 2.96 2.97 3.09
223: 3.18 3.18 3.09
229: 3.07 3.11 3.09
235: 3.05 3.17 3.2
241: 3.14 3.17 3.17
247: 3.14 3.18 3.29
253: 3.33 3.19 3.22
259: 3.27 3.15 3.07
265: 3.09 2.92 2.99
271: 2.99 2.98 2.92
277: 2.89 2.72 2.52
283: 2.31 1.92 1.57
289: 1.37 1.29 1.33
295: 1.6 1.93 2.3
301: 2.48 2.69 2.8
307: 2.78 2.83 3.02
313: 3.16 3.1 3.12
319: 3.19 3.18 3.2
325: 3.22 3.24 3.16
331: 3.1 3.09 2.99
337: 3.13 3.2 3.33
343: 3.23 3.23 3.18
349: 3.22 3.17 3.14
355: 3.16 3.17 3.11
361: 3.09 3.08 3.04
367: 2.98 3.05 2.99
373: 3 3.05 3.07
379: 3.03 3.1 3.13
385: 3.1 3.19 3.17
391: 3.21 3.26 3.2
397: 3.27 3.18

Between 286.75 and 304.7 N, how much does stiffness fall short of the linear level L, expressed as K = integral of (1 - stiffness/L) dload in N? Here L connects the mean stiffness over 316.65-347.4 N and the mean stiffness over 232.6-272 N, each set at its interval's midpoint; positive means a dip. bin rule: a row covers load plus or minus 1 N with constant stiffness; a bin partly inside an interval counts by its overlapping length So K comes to 7.2 N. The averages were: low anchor 3.14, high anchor 3.18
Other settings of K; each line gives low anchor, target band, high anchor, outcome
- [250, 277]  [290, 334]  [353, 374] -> 5.2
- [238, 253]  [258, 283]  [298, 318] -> 1.0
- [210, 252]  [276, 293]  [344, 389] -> 5.9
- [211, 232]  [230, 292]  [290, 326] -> 0.4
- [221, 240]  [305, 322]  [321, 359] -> 0.7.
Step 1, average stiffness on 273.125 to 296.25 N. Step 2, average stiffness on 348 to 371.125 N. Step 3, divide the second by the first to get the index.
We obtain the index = 1.50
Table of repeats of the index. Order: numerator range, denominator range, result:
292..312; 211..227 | 0.78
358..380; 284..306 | 1.57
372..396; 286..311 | 1.48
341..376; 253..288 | 1.10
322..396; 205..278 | 1.01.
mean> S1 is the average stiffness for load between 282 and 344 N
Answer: 2.67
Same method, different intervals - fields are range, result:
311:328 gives 3.17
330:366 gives 3.15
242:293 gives 2.76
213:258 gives 3.13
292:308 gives 2.24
